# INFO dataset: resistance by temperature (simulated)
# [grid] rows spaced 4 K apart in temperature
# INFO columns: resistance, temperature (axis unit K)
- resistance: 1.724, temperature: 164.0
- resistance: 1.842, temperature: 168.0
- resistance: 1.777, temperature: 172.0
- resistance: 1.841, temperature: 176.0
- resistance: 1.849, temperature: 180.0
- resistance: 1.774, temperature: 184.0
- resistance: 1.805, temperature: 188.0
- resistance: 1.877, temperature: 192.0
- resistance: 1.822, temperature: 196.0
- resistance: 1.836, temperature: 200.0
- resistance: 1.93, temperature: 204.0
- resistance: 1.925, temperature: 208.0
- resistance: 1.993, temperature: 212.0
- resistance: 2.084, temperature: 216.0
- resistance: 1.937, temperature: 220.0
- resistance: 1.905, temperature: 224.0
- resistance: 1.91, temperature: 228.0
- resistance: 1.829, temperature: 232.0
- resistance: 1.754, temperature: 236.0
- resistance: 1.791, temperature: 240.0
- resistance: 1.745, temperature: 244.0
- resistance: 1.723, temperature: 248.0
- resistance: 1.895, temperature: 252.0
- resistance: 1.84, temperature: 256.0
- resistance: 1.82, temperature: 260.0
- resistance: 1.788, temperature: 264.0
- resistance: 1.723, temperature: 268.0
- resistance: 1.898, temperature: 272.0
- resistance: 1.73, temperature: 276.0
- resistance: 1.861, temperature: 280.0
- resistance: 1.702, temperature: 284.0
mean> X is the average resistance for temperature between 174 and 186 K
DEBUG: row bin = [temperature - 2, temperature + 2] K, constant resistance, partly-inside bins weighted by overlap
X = 1.82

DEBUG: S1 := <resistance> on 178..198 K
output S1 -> 1.83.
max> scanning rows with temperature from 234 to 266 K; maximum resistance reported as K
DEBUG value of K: 1.895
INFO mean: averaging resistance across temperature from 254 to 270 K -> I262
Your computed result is 1.79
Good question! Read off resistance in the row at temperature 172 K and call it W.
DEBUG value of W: 1.777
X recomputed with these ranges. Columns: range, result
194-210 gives 1.88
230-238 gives 1.79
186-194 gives 1.84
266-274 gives 1.81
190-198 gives 1.85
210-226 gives 1.98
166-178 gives 1.82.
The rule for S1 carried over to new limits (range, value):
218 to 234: 1.9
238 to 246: 1.77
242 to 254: 1.79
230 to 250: 1.77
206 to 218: 2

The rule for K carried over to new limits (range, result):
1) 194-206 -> 1.93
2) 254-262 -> 1.84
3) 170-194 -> 1.877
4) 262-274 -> 1.898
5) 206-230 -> 2.084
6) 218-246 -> 1.937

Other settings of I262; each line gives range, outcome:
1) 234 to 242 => 1.77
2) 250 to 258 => 1.87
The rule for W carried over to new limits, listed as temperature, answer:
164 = 1.724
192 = 1.877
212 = 1.993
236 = 1.754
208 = 1.925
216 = 2.084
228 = 1.91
